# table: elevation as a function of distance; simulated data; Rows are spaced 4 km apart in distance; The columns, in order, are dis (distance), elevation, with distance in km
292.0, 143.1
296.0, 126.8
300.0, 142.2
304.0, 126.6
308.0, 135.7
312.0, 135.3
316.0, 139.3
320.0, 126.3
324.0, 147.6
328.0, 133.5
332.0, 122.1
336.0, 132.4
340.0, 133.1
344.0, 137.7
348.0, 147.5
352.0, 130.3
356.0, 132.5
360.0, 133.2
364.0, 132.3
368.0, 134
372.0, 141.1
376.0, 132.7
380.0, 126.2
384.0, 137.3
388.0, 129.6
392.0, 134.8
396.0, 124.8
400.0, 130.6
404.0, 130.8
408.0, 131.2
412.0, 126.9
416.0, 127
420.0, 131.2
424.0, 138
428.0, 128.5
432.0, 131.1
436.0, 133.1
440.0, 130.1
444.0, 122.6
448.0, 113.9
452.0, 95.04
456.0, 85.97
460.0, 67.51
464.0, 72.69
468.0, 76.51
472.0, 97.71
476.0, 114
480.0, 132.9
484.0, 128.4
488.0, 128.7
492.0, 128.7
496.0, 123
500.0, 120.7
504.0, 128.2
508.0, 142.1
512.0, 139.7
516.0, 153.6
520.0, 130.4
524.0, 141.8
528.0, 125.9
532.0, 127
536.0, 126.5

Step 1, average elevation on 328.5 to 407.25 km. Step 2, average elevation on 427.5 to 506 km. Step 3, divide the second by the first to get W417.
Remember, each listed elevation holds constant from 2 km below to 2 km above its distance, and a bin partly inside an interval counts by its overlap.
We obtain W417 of 0.8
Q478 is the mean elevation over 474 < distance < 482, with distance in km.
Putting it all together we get 123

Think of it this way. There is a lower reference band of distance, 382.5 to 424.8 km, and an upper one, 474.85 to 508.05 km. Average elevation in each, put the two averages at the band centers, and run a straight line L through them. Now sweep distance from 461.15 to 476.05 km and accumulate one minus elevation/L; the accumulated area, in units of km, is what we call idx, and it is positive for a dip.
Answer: 4.9 km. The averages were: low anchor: 131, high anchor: 127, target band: 85.8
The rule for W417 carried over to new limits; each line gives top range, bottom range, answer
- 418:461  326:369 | 0.88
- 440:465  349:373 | 0.72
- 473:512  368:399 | 0.96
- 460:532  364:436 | 0.92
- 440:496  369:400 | 0.81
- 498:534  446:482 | 1.41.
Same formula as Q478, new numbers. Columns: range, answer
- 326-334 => 128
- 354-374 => 135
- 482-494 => 129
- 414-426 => 132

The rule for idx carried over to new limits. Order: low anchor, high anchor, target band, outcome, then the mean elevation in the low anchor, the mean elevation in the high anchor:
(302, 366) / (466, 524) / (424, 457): 2.2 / 134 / 125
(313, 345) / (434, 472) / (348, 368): -1.3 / 134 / 99.6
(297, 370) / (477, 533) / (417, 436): 0.2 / 134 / 132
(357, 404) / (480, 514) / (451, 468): 6.7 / 132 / 130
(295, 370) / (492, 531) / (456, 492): 8.3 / 134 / 133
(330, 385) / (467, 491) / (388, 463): 1.7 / 134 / 115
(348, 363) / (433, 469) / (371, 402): -2.1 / 134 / 101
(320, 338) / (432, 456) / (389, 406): -0.9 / 133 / 117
